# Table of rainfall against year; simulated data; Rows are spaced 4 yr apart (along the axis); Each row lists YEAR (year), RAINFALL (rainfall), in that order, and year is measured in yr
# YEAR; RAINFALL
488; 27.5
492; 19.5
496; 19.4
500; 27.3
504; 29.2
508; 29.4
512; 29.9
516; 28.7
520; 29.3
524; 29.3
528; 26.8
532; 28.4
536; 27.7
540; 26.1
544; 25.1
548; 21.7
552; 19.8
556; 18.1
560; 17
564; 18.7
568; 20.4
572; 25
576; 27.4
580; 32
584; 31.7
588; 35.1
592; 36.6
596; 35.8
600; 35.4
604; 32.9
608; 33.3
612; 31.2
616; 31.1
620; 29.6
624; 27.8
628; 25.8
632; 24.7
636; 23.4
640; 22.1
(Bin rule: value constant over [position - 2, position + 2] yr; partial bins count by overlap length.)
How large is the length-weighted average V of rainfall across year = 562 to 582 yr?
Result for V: 24.7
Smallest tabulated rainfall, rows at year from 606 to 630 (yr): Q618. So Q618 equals 25.8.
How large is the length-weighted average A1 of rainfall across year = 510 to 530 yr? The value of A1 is 28.8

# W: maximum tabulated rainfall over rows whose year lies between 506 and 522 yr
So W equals 29.9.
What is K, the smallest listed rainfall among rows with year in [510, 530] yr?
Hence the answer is 26.8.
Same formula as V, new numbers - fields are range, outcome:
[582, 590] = 33.4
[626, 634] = 25.2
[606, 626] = 30.6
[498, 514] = 28.9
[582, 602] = 34.9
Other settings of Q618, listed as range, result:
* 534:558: 18.1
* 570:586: 25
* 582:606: 31.7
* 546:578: 17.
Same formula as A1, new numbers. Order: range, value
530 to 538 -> 28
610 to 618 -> 31.1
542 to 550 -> 23.4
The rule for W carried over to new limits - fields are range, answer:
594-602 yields 35.8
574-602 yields 36.6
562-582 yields 32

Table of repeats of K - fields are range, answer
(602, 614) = 31.2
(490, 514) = 19.4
